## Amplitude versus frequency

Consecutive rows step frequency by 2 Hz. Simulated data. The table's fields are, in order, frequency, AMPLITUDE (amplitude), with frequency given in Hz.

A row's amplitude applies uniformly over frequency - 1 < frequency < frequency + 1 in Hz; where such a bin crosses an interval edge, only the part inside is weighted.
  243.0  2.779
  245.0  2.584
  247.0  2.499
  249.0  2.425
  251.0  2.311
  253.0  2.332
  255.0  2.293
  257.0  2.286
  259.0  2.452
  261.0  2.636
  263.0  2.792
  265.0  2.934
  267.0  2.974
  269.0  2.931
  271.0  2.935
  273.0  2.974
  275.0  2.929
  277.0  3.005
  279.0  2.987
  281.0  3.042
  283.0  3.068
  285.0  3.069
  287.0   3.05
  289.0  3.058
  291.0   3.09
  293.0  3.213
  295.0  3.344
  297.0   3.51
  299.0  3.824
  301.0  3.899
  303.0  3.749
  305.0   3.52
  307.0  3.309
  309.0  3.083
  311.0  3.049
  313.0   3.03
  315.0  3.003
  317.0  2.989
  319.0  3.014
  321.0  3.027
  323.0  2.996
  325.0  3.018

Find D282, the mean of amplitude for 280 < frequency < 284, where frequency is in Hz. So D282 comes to 3.05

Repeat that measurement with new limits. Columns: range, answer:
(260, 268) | 2.83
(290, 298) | 3.29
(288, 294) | 3.12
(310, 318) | 3.02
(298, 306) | 3.75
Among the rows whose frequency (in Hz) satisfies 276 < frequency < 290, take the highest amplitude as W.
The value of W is 3.069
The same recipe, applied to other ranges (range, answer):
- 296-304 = 3.899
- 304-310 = 3.52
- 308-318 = 3.083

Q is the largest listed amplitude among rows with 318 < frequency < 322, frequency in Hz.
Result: 3.027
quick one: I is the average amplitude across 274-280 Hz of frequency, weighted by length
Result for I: 2.97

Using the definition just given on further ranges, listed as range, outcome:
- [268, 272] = 2.93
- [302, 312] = 3.34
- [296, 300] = 3.67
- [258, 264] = 2.63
